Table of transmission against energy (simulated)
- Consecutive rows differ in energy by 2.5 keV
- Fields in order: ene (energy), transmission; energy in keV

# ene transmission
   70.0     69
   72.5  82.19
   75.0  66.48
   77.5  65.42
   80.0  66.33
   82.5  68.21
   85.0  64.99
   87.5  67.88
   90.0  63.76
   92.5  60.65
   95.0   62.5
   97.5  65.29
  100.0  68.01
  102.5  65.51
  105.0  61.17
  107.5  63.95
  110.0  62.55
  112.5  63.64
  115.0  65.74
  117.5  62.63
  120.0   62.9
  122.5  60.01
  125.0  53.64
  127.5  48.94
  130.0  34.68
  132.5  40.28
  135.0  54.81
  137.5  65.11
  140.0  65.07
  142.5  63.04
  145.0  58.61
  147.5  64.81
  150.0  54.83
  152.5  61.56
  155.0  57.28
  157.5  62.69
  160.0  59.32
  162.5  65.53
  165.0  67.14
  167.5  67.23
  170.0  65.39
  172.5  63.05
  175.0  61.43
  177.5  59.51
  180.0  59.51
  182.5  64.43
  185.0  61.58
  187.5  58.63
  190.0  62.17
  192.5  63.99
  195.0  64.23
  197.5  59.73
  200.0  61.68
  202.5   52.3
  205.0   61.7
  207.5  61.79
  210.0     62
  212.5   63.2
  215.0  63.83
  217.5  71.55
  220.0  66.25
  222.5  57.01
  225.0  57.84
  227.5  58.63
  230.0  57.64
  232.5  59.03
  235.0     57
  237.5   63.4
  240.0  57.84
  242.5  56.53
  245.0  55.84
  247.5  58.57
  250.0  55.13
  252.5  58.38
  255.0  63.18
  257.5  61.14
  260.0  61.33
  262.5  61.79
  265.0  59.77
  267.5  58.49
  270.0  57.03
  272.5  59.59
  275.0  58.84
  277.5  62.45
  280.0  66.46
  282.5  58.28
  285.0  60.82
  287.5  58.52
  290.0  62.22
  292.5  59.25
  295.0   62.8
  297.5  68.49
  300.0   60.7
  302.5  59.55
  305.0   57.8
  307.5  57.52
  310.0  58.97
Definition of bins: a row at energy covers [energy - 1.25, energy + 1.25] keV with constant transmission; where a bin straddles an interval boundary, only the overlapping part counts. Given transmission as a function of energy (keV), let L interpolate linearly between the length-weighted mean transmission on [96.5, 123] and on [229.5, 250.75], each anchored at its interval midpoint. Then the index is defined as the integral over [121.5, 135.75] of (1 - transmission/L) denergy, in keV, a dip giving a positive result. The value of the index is 3.3 keV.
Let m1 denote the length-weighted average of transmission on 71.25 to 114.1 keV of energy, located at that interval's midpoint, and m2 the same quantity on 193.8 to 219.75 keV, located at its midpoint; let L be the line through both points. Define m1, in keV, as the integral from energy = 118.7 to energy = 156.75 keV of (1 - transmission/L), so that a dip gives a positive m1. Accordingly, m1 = 4.7 keV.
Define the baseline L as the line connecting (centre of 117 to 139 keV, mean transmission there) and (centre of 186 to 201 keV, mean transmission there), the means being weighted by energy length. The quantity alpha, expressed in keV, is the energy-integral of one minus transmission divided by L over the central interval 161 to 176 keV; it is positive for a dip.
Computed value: -1.6 keV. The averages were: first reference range 53.5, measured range 64.9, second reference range 61.7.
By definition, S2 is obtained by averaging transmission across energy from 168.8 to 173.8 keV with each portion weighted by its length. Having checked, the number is 64.2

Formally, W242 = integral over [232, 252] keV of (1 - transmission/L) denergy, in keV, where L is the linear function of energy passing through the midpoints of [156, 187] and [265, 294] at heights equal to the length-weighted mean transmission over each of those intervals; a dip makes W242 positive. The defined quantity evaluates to 1.1 keV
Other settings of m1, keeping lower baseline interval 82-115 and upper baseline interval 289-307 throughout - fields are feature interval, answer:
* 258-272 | 0.5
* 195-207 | 0.6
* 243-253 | 0.9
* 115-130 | 1.8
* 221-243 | 1.4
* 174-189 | 0.5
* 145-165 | 0.8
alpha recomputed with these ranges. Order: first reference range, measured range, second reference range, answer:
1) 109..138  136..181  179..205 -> -2.9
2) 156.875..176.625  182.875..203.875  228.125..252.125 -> 0.4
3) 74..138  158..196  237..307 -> -1.5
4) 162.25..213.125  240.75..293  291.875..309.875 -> 1.3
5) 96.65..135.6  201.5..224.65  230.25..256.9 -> -1.4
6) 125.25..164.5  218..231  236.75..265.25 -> -0.3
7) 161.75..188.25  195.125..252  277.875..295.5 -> 2.1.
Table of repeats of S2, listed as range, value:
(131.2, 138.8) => 53.4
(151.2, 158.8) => 60.5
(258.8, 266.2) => 61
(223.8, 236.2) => 58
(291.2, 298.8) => 63.5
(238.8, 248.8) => 57.2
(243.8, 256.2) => 58.2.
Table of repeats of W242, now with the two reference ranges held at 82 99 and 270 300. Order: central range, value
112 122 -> 0.1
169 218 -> 0.8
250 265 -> 0.3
